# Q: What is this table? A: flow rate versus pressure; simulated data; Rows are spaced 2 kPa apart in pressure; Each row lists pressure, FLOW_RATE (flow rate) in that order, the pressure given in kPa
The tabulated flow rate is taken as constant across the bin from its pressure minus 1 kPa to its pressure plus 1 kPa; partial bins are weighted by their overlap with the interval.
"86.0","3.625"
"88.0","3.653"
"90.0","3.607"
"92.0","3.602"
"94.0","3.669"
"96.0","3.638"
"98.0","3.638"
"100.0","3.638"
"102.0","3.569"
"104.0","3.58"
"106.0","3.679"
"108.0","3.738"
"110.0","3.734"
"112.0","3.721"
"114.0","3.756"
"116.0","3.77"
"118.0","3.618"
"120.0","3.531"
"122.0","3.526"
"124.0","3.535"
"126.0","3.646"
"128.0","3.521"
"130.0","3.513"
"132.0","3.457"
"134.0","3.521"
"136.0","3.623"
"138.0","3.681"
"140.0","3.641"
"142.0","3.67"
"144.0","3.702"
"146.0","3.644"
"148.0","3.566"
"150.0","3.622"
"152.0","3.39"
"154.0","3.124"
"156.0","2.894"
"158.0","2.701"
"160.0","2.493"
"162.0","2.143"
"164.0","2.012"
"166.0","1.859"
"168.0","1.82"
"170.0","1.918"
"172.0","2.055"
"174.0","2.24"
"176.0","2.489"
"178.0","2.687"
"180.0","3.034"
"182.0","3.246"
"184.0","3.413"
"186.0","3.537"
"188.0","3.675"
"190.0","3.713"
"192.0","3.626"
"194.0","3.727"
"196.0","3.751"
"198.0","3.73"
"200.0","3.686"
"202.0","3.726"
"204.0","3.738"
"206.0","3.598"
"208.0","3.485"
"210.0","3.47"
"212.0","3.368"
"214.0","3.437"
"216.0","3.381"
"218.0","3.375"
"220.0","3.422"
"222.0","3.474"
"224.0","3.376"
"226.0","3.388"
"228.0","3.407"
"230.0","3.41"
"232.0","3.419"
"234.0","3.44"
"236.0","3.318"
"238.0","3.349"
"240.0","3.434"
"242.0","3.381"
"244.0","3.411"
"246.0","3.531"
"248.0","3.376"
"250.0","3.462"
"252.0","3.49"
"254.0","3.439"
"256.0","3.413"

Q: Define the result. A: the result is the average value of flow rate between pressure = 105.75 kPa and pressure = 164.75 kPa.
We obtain 3.41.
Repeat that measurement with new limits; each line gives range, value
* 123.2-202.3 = 3.17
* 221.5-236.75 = 3.4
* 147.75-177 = 2.53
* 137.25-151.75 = 3.63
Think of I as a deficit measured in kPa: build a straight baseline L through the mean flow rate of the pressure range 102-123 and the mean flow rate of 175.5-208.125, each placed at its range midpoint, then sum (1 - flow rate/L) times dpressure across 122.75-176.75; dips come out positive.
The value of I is 8.4 kPa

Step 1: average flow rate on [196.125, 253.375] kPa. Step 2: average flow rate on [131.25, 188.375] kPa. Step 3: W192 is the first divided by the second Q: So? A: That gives 1.16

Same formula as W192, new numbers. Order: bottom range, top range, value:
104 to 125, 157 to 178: 0.60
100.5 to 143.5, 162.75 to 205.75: 0.84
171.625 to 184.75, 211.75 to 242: 1.23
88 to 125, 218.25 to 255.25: 0.94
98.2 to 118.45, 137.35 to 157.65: 0.94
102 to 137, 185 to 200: 1.02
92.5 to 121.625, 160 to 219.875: 0.85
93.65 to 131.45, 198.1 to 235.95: 0.96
